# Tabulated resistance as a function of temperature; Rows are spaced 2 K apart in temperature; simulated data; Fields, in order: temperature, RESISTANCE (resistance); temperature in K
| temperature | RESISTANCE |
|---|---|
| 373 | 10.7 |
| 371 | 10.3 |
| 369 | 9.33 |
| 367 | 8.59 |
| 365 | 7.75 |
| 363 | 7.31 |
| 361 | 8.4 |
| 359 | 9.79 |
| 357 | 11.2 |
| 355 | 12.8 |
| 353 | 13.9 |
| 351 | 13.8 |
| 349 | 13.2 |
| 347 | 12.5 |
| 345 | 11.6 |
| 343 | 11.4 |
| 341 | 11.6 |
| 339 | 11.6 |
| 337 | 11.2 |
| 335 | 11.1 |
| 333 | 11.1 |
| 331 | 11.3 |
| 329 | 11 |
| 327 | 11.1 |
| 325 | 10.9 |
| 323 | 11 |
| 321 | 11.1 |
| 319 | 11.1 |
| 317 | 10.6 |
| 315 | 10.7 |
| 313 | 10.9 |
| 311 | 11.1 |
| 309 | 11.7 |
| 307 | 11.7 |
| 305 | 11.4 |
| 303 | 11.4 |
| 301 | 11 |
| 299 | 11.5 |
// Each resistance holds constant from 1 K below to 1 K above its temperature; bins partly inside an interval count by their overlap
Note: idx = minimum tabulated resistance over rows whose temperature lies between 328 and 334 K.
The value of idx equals 11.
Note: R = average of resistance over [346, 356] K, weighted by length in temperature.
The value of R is 13.2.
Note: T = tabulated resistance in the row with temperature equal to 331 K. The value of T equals 11.3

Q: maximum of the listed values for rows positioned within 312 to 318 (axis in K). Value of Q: 10.9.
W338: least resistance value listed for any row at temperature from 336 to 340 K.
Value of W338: 11.2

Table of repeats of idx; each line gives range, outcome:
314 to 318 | 10.6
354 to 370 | 7.31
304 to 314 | 10.9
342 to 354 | 11.4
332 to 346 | 11.1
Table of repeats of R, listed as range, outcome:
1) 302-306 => 11.4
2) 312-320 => 10.8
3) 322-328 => 11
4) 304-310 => 11.6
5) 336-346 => 11.5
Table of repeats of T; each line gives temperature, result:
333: 11.1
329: 11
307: 11.7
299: 11.5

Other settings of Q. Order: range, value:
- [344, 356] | 13.9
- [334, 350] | 13.2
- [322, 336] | 11.3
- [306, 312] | 11.7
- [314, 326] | 11.1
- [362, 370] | 9.33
